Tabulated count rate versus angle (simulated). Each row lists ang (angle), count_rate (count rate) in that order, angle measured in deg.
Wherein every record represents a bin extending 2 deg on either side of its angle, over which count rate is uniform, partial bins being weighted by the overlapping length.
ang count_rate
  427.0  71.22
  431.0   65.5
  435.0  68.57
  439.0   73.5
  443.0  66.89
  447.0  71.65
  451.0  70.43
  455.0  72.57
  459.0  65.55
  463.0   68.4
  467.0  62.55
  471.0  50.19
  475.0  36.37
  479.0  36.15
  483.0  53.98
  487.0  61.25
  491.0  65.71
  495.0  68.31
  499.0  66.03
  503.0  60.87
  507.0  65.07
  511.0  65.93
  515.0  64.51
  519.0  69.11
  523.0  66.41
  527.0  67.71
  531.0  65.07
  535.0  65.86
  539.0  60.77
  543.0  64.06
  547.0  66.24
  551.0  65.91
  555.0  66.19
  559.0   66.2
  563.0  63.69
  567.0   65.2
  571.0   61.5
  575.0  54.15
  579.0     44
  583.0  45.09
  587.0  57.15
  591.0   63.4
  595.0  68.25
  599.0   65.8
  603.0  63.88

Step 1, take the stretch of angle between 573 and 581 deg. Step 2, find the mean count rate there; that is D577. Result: 49.1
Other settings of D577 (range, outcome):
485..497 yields 65.1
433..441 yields 71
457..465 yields 67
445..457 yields 71.5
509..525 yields 66.5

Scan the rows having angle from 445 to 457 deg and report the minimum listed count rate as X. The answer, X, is 70.43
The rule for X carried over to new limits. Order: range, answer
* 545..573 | 61.5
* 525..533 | 65.07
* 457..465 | 65.55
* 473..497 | 36.15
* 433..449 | 66.89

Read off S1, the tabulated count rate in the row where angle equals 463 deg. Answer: 68.4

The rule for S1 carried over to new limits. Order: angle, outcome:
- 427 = 71.22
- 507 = 65.07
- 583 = 45.09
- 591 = 63.4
